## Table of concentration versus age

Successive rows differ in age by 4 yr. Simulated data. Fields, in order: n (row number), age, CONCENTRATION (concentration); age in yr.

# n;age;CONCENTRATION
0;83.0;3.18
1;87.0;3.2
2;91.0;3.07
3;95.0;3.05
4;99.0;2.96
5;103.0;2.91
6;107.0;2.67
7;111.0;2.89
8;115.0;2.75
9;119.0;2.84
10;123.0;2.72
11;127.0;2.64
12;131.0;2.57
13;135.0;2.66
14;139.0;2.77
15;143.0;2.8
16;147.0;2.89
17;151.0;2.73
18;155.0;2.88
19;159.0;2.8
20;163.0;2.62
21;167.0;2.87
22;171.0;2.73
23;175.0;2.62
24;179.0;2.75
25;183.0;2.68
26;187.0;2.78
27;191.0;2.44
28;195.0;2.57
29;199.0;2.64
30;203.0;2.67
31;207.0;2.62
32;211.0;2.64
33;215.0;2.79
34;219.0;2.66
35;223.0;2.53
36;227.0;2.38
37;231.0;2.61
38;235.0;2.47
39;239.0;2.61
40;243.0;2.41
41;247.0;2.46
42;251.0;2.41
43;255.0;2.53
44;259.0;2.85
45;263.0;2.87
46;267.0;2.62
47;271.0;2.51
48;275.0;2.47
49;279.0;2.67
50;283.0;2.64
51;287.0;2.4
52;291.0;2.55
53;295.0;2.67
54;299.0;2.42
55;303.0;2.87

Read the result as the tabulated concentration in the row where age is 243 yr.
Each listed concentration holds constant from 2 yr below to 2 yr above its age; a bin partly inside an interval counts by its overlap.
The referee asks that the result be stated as 2.41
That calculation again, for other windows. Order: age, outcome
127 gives 2.64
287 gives 2.4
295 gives 2.67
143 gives 2.8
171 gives 2.73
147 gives 2.89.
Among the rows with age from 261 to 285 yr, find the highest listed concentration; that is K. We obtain 2.87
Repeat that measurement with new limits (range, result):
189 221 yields 2.79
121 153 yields 2.89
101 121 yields 2.91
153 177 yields 2.88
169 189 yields 2.78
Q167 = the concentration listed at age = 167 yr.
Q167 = 2.87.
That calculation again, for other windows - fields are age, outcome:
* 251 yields 2.41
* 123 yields 2.72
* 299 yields 2.42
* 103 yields 2.91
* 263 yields 2.87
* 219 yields 2.66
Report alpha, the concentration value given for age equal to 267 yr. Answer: 2.62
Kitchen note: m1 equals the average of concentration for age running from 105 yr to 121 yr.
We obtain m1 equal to 2.79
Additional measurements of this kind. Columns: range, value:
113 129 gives 2.74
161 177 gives 2.71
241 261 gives 2.53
